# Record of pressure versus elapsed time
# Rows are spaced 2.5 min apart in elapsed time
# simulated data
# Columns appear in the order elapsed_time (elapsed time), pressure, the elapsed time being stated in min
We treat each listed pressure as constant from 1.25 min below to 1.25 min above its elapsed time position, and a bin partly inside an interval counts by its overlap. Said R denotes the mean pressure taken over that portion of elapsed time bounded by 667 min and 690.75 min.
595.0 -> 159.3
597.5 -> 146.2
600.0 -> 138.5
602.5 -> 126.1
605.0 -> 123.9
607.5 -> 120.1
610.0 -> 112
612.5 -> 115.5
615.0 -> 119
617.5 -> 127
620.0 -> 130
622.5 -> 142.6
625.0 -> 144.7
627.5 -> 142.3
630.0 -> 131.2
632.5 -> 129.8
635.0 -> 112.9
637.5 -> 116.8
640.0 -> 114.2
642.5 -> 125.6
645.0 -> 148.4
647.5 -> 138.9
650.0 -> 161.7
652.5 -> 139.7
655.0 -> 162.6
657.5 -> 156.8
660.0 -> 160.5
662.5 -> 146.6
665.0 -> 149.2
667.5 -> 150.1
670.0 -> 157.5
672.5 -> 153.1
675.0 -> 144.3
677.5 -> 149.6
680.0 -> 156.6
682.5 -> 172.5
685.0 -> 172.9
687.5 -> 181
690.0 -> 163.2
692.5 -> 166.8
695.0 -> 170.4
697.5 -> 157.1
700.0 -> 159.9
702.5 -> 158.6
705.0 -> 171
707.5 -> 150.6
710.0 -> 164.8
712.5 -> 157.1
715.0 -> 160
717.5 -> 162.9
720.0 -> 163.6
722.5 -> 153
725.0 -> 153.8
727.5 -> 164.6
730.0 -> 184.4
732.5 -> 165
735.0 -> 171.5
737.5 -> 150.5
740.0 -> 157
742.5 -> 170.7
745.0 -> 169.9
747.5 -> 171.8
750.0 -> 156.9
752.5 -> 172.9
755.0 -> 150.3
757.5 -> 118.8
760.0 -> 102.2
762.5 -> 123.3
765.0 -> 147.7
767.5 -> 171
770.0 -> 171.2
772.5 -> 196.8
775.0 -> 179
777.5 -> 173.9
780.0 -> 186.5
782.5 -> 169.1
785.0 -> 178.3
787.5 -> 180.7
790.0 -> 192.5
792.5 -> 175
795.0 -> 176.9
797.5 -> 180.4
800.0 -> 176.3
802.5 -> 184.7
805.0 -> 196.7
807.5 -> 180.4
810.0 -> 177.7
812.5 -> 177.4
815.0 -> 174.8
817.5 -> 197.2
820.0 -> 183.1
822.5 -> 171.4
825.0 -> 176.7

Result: 160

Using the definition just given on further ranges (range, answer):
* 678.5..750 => 164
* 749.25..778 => 155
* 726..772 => 157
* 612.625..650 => 131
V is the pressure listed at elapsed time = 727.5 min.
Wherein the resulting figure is 164.6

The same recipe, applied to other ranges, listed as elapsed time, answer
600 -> 138.5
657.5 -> 156.8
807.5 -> 180.4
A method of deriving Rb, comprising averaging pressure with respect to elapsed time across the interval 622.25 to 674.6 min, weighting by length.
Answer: 142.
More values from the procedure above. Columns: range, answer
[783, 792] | 182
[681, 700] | 168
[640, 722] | 157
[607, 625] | 125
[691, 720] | 162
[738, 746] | 164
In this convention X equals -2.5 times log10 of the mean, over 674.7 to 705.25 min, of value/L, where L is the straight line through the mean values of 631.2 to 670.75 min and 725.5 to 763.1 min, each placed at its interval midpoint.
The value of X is -0.11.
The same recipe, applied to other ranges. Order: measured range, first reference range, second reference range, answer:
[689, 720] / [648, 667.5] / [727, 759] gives -0.03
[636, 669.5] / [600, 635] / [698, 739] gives -0.03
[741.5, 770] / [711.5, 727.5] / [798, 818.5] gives 0.12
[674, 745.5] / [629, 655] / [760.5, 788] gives -0.08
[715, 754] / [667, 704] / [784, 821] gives 0.04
